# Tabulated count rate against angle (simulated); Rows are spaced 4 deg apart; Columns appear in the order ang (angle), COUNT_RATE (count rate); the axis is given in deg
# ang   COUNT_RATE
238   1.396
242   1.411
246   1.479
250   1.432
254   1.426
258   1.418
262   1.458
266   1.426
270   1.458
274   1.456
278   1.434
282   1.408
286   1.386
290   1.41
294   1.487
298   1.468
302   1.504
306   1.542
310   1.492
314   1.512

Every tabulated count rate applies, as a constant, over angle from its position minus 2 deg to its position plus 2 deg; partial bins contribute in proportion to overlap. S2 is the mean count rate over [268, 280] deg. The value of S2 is 1.45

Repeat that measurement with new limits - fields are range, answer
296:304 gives 1.49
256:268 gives 1.43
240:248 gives 1.45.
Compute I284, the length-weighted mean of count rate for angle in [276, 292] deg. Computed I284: 1.41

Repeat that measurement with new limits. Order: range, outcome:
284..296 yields 1.43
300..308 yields 1.52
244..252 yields 1.46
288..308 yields 1.48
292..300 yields 1.48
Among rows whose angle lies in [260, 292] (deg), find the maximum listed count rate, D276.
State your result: 1.458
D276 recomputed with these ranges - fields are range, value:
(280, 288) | 1.408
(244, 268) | 1.479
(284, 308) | 1.542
